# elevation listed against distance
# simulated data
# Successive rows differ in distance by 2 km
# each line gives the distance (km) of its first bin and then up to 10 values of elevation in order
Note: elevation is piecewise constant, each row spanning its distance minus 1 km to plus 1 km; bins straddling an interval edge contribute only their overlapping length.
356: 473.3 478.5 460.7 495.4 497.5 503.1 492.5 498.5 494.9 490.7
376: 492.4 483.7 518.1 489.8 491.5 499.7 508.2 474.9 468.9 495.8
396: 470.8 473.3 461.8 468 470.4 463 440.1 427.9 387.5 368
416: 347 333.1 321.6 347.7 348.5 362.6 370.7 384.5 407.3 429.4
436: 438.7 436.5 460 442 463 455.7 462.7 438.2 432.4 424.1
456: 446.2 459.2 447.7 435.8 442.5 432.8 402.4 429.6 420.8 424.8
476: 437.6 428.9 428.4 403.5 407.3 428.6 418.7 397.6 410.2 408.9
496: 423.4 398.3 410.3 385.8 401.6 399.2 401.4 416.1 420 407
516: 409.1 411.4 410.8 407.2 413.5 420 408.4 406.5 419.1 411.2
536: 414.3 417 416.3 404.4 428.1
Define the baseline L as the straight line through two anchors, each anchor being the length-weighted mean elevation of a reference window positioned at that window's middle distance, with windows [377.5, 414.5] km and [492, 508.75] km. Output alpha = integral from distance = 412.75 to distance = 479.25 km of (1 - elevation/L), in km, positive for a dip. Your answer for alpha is 3.3 km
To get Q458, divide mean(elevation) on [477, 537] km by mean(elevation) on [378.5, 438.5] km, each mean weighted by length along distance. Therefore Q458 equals 1.0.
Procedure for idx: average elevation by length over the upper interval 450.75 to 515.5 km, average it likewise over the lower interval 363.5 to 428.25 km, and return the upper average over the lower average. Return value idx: 0.9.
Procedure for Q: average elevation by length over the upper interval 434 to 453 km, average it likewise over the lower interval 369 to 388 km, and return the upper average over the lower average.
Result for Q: 0.90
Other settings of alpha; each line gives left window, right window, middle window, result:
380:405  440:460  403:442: 5.5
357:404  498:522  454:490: 0.2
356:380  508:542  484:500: 0.6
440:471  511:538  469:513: 1.3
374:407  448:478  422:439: 2.3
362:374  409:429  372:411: -4.1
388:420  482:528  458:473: -0.5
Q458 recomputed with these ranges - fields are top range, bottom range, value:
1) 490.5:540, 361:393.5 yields 0.83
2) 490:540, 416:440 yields 1.07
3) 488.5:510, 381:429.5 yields 0.94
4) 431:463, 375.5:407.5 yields 0.92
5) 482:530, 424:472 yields 0.95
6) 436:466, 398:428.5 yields 1.12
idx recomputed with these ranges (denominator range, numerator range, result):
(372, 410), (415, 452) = 0.84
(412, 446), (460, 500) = 1.07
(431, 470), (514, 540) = 0.94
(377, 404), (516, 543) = 0.85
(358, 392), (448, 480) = 0.88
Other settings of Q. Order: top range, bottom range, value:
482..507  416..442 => 1.05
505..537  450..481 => 0.95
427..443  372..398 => 0.86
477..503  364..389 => 0.83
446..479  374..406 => 0.90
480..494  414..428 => 1.19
